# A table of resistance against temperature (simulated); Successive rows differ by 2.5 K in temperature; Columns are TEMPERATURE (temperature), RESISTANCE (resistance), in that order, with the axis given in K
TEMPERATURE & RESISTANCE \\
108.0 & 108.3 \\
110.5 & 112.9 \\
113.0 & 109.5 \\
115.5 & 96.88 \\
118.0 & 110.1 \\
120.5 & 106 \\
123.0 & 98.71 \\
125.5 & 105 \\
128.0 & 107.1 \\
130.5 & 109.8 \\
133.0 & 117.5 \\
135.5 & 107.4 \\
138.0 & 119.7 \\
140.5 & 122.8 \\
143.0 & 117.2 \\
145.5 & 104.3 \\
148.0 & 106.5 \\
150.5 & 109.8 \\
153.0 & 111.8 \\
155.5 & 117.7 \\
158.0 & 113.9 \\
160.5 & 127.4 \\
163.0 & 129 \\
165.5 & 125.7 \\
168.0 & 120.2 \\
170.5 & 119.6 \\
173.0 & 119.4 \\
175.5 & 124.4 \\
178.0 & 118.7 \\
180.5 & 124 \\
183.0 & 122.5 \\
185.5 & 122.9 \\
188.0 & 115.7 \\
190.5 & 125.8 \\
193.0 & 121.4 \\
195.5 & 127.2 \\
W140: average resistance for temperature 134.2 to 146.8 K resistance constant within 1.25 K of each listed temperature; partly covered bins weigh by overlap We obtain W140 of 114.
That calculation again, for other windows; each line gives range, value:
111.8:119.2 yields 105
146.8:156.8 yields 111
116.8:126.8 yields 105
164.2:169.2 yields 123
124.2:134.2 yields 110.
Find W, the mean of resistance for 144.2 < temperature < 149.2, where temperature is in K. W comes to 106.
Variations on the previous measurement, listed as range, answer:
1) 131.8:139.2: 115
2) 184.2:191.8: 121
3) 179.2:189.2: 121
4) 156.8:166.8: 124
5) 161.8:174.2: 123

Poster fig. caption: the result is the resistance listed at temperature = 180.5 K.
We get 124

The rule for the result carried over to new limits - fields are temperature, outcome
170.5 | 119.6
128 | 107.1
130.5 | 109.8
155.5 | 117.7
